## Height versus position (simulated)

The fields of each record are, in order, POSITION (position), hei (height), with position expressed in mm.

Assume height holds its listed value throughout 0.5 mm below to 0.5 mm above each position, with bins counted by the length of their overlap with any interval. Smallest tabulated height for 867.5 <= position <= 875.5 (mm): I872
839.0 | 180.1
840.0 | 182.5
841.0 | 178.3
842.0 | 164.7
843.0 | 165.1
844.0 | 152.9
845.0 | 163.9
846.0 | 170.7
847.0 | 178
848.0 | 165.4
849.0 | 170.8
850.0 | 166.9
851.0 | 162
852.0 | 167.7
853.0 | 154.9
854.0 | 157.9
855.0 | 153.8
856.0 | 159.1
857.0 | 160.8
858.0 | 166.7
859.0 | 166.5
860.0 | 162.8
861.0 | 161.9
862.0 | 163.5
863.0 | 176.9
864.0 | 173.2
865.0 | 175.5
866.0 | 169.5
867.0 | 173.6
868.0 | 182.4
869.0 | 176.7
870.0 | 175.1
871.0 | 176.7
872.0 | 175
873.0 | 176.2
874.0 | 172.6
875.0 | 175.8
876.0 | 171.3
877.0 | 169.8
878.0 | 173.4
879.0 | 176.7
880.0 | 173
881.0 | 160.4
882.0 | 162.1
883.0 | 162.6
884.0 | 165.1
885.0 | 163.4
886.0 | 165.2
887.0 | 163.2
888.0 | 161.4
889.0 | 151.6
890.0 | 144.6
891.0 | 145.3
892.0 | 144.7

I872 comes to 172.6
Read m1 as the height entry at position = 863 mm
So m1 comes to 176.9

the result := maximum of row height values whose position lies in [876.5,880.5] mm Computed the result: 176.7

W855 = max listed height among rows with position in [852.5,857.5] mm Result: 160.8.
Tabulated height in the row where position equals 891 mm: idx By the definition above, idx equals 145.3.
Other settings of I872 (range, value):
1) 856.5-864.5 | 160.8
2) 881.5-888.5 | 161.4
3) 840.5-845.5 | 152.9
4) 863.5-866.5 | 169.5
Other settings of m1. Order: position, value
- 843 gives 165.1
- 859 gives 166.5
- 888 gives 161.4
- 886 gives 165.2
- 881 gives 160.4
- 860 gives 162.8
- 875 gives 175.8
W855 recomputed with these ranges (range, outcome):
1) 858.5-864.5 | 176.9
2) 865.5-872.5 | 182.4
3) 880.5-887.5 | 165.2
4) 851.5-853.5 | 167.7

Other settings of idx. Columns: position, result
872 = 175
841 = 178.3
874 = 172.6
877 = 169.8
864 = 173.2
